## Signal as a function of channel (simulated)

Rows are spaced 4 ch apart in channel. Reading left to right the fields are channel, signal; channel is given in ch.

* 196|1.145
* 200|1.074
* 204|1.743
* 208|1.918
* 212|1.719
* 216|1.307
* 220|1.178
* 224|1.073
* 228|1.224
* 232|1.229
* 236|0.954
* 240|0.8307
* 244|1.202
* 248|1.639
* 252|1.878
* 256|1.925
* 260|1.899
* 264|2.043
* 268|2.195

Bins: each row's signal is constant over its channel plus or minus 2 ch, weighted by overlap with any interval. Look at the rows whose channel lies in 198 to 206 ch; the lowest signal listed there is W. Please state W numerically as 1.074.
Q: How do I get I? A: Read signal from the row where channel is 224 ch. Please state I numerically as 1.073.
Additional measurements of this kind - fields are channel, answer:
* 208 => 1.918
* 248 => 1.639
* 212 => 1.719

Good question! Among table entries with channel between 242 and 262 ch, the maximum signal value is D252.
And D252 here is 1.925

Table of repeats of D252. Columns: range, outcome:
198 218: 1.918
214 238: 1.307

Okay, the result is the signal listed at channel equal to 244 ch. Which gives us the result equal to 1.202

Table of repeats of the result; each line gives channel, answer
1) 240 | 0.8307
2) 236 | 0.954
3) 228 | 1.224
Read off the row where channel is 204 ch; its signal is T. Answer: 1.743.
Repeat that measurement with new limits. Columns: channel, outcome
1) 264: 2.043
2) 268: 2.195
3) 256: 1.925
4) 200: 1.074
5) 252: 1.878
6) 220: 1.178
